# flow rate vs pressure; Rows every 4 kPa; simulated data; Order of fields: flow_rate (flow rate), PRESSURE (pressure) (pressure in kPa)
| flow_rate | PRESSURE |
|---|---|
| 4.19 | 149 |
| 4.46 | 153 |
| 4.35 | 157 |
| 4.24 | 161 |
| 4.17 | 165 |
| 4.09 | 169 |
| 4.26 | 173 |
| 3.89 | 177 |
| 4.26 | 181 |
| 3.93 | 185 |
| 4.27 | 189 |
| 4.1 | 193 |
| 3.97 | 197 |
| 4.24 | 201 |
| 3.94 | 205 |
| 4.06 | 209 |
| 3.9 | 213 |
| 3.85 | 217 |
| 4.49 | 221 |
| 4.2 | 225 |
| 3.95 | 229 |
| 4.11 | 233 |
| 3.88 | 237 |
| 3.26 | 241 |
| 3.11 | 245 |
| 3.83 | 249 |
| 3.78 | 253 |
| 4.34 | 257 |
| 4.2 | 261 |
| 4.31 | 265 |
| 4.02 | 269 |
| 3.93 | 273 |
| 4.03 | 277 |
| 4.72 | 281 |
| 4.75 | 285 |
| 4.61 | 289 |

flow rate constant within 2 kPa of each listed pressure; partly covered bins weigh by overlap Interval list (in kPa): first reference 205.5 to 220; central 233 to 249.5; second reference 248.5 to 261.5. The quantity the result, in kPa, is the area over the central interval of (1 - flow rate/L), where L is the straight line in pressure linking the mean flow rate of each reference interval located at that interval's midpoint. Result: 1.88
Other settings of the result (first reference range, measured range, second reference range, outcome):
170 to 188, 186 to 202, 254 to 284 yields 0.0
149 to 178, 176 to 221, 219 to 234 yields 1.5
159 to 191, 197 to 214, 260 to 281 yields 0.4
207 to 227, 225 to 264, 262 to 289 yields 3.2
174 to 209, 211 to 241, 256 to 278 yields 0.8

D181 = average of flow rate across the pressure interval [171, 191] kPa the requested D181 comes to 4.12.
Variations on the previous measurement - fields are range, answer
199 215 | 4.04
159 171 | 4.17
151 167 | 4.3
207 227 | 4.1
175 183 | 4.08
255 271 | 4.22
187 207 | 4.1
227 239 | 3.98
